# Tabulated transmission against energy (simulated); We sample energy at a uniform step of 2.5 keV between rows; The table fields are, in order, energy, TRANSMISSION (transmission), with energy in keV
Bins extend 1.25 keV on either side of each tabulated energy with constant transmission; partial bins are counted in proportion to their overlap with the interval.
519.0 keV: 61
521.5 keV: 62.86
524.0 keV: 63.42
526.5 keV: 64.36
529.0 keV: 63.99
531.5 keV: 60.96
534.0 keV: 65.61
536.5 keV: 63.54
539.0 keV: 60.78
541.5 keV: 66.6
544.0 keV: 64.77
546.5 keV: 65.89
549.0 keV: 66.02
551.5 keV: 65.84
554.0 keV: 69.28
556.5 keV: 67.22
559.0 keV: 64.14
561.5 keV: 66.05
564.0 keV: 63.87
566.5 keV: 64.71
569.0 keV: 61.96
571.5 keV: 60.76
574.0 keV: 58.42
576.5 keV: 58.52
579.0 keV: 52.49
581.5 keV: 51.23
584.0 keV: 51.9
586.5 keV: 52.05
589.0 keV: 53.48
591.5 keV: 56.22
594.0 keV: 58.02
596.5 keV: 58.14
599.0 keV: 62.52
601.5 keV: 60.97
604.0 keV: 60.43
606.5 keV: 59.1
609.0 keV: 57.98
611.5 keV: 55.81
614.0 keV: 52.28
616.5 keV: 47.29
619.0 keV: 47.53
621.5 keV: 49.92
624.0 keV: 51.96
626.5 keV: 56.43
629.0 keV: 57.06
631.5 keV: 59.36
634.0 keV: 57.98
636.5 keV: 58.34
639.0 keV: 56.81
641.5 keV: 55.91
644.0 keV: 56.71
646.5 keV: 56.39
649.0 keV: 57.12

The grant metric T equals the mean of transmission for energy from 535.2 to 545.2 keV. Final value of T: 63.9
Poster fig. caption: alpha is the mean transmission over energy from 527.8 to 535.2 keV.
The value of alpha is 63.5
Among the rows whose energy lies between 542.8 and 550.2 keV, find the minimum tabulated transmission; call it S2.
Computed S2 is 64.77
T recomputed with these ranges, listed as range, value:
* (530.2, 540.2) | 62.7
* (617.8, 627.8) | 51.5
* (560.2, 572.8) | 63.5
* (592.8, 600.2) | 59.6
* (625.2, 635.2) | 57.7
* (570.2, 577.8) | 59.2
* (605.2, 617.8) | 54.5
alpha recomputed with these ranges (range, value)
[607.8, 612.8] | 56.8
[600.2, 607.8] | 60.2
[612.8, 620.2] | 49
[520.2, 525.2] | 63.1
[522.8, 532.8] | 63.2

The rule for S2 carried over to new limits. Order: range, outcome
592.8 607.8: 58.02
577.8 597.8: 51.23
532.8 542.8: 60.78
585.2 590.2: 52.05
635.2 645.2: 55.91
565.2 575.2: 58.42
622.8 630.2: 51.96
